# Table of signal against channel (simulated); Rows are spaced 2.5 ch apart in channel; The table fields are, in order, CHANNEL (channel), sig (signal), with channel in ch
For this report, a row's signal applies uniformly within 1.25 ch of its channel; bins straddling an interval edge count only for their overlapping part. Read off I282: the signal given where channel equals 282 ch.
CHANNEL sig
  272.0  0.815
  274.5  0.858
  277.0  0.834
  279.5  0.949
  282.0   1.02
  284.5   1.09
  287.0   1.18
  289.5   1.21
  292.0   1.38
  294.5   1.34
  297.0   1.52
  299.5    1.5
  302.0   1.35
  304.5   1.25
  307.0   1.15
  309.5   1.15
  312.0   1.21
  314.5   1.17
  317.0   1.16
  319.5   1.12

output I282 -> 1.02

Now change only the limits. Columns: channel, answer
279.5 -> 0.949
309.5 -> 1.15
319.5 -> 1.12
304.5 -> 1.25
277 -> 0.834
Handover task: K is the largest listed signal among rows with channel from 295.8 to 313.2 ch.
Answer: 1.52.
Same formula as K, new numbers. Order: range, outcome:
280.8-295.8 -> 1.38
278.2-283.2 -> 1.02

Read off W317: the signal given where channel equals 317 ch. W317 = 1.16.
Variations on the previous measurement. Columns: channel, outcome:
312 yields 1.21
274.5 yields 0.858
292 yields 1.38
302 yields 1.35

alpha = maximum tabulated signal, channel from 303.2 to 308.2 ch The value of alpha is 1.25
